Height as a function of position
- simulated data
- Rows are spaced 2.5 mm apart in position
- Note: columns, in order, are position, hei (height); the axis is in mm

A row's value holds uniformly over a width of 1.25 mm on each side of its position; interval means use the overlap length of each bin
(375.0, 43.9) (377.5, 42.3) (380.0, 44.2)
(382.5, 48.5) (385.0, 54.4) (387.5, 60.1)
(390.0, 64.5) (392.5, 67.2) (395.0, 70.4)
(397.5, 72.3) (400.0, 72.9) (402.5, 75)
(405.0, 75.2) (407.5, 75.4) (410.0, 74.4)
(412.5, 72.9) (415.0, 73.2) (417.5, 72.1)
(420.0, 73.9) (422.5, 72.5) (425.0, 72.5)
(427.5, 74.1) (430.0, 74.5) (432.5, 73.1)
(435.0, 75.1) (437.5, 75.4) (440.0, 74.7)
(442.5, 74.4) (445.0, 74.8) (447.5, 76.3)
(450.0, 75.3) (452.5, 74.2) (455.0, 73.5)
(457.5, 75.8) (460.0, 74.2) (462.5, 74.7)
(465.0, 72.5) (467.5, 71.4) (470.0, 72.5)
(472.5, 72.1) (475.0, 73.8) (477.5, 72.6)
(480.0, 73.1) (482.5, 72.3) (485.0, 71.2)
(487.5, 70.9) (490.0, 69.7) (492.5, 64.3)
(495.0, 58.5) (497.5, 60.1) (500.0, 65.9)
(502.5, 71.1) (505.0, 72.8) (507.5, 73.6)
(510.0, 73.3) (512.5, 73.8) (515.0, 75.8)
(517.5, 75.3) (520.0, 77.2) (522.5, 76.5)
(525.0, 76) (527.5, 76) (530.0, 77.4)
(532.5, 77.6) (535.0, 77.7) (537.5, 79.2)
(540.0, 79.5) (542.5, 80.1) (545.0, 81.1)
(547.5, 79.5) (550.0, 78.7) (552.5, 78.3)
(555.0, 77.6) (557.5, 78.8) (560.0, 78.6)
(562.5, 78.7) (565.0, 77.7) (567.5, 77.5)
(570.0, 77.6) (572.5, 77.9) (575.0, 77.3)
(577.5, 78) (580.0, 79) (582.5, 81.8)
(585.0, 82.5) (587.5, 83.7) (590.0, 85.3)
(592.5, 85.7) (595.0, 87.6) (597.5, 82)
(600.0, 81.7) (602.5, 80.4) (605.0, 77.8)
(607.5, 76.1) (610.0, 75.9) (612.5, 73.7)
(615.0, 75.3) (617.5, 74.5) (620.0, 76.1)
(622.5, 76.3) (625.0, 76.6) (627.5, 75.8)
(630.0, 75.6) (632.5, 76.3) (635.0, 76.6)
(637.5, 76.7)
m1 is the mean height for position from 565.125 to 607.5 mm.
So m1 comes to 80.8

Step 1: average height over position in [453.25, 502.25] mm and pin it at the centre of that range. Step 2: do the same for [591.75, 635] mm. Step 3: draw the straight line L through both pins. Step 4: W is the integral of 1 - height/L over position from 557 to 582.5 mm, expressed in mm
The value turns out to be -0.9 mm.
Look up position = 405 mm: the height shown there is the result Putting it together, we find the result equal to 75.2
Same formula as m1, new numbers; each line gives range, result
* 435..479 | 74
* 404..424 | 73.7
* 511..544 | 77.1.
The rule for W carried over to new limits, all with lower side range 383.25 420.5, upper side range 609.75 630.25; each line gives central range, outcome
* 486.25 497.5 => 1.09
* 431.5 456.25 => -1.30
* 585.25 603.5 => -2.17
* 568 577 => -0.40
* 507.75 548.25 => -2.20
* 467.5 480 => -0.16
